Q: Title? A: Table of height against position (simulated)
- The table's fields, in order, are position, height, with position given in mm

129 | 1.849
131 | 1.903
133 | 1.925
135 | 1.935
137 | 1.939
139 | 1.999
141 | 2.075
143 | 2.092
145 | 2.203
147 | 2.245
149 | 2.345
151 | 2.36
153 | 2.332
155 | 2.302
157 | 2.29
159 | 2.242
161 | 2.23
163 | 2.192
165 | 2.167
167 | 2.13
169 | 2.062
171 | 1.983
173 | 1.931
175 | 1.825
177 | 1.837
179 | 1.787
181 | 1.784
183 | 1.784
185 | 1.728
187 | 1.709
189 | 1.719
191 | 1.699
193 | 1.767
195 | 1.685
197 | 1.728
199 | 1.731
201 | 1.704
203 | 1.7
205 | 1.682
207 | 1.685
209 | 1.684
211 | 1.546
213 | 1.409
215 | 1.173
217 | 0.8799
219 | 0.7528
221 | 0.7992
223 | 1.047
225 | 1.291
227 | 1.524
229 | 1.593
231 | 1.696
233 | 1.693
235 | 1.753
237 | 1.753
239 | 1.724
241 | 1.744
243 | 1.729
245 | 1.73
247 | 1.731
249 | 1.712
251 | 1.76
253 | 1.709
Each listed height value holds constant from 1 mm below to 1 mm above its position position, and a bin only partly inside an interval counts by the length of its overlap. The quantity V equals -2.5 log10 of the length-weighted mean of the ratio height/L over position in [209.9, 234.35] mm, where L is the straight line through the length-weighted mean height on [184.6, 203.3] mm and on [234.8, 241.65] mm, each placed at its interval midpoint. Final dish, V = 0.32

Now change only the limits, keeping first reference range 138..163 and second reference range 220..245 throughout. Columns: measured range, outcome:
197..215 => 0.09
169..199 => 0.09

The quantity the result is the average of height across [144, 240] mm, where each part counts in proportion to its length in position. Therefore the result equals 1.77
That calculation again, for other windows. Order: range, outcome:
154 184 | 2.04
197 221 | 1.43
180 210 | 1.72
